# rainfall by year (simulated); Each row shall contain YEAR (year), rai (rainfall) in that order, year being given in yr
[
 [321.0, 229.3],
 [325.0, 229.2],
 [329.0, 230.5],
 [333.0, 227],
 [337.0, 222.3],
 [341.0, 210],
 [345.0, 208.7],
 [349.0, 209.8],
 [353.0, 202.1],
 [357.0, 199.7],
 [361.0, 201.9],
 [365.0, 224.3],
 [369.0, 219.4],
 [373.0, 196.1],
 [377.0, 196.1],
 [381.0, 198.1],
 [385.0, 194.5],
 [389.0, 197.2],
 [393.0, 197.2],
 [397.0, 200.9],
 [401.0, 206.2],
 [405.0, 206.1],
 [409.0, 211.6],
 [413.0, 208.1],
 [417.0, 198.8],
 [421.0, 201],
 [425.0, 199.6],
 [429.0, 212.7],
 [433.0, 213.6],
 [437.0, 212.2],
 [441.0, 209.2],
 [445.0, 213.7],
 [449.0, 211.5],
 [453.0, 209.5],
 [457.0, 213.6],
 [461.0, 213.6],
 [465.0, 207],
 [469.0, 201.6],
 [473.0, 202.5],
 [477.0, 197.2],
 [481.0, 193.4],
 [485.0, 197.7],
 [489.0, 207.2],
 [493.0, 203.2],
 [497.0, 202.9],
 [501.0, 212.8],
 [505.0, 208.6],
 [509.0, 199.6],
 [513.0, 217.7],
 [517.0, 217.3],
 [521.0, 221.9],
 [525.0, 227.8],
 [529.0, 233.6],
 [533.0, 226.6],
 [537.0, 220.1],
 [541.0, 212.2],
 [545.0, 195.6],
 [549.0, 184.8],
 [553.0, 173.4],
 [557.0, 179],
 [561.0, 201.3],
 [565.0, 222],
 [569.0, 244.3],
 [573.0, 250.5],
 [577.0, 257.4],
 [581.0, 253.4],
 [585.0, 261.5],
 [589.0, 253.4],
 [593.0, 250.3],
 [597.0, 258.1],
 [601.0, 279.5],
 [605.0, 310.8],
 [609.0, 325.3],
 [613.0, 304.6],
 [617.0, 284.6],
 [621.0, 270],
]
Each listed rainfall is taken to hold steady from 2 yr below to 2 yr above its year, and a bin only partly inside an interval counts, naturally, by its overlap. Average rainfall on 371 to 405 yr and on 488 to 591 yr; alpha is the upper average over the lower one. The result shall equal 1.10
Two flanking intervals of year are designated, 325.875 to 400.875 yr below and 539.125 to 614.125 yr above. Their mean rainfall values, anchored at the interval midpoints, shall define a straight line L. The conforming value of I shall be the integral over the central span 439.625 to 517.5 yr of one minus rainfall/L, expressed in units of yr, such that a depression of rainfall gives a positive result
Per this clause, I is 6.8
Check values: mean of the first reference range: 208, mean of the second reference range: 242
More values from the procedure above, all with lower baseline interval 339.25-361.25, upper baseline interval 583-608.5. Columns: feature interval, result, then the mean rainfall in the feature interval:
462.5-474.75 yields 1.73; 204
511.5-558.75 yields 8.55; 209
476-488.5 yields 2.28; 197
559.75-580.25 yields 2.16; 237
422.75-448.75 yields 2.12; 210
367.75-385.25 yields 0.99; 201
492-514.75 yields 3.65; 208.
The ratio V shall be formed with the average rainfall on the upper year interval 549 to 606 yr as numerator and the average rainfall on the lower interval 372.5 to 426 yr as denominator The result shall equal 1.19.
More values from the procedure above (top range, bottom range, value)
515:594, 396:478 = 1.08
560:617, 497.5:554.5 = 1.25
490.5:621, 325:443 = 1.13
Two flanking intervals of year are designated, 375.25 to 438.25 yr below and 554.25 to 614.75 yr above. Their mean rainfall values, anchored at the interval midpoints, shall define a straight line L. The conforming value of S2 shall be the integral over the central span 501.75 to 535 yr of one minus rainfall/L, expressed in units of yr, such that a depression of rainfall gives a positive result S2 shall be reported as 2.4 yr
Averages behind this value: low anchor 203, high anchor 256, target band 219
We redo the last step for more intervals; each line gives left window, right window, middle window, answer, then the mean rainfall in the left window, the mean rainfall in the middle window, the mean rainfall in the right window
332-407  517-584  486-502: 0.7 yr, 206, 206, 220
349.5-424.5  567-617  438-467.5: 1.8 yr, 203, 211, 271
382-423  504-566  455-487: 0.3 yr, 202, 203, 209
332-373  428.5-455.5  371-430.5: 2.8 yr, 211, 202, 212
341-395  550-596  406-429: 0.6 yr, 204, 205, 231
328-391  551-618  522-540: 1.2 yr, 208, 226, 253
